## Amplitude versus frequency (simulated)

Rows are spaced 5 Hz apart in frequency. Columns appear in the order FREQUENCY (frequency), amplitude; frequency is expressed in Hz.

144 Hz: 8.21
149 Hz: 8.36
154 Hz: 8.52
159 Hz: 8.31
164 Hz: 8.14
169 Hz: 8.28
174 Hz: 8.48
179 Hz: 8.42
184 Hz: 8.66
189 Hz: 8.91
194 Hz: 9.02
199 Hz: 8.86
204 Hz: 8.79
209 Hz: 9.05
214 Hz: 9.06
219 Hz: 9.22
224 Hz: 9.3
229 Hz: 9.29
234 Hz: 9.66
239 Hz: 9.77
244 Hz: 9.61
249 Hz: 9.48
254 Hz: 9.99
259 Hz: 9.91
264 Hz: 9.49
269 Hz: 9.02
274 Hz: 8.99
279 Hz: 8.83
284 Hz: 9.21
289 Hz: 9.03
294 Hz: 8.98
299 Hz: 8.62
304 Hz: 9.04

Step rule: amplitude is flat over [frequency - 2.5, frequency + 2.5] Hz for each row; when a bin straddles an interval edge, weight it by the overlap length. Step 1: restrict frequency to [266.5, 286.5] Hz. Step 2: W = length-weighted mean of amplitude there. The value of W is 9.01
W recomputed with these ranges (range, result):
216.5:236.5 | 9.37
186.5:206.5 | 8.89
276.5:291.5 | 9.02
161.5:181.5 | 8.33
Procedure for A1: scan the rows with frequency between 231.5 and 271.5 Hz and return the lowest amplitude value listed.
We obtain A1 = 9.02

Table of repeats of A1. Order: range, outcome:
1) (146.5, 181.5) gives 8.14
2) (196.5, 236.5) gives 8.79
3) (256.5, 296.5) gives 8.83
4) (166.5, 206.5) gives 8.28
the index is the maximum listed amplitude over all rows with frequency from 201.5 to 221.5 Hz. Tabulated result 9.22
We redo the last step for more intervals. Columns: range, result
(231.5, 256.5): 9.99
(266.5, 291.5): 9.21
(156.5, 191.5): 8.91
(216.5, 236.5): 9.66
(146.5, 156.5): 8.52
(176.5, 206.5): 9.02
